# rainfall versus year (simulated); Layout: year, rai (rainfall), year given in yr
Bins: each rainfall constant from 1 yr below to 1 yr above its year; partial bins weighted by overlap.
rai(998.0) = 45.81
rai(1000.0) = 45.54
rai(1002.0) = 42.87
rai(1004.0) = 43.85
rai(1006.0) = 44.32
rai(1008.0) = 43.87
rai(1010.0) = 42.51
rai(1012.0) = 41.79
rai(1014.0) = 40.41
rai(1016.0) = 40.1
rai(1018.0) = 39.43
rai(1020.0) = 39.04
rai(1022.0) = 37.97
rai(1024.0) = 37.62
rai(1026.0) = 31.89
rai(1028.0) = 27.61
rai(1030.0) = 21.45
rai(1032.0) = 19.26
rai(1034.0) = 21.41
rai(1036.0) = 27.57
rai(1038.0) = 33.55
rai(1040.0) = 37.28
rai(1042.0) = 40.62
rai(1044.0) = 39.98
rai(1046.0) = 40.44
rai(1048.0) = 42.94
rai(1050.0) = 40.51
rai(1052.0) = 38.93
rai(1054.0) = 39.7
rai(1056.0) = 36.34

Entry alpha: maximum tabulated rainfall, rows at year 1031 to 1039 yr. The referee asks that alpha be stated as 33.55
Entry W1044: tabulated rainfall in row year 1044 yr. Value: 39.98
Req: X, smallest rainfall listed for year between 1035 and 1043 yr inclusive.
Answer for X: 27.57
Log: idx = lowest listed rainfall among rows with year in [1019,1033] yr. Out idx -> 19.26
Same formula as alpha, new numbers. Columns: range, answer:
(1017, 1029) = 39.43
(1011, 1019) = 41.79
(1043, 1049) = 42.94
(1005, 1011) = 44.32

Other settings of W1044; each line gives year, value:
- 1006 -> 44.32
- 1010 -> 42.51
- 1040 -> 37.28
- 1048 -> 42.94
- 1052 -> 38.93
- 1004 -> 43.85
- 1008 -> 43.87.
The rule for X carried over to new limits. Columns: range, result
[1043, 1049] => 39.98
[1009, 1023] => 37.97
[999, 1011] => 42.51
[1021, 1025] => 37.62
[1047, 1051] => 40.51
